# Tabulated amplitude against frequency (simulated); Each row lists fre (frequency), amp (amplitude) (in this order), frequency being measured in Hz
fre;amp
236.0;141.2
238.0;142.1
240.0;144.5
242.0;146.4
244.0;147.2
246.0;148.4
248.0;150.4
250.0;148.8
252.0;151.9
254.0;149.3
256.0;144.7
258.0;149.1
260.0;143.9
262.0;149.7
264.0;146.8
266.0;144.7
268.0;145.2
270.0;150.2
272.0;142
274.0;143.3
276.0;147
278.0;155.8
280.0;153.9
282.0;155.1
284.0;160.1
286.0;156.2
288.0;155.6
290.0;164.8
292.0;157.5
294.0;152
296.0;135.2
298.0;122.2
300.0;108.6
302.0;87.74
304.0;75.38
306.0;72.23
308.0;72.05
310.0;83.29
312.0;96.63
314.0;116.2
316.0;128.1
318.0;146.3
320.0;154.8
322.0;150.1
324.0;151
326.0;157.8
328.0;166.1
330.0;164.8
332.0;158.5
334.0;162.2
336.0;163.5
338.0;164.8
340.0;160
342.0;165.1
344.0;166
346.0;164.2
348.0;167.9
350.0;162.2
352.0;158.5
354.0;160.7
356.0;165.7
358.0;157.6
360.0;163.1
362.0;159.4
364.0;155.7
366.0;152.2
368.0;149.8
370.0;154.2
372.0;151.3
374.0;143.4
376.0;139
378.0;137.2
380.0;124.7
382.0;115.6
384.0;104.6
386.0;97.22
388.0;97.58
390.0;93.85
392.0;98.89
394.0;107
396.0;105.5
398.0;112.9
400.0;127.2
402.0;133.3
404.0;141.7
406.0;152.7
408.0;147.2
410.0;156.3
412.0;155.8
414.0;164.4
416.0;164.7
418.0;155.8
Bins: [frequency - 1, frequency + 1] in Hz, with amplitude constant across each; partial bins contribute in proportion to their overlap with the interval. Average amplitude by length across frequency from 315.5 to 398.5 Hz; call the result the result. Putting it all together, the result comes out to 145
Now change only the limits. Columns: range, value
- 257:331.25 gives 137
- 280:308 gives 130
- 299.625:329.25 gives 118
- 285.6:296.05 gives 155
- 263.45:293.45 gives 152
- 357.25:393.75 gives 132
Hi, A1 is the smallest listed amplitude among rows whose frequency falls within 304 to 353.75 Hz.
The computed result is 72.05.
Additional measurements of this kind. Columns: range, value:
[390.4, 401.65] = 98.89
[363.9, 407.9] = 93.85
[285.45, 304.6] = 75.38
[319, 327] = 150.1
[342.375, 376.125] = 139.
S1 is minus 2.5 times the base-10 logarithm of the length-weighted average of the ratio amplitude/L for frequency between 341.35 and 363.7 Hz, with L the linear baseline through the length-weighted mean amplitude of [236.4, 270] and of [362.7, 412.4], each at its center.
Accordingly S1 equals -0.205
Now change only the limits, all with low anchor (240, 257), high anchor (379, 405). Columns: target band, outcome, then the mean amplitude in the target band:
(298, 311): 0.48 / 86.2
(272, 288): -0.09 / 153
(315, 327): -0.14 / 148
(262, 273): -0.02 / 146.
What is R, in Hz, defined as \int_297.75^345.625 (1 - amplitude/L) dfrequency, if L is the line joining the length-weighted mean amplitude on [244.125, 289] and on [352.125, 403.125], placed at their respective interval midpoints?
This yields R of 2.4 Hz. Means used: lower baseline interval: 150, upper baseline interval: 133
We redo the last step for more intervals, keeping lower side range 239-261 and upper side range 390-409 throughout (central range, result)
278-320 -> 4.1 Hz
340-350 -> -2.5 Hz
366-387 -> -0.9 Hz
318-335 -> -2.8 Hz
